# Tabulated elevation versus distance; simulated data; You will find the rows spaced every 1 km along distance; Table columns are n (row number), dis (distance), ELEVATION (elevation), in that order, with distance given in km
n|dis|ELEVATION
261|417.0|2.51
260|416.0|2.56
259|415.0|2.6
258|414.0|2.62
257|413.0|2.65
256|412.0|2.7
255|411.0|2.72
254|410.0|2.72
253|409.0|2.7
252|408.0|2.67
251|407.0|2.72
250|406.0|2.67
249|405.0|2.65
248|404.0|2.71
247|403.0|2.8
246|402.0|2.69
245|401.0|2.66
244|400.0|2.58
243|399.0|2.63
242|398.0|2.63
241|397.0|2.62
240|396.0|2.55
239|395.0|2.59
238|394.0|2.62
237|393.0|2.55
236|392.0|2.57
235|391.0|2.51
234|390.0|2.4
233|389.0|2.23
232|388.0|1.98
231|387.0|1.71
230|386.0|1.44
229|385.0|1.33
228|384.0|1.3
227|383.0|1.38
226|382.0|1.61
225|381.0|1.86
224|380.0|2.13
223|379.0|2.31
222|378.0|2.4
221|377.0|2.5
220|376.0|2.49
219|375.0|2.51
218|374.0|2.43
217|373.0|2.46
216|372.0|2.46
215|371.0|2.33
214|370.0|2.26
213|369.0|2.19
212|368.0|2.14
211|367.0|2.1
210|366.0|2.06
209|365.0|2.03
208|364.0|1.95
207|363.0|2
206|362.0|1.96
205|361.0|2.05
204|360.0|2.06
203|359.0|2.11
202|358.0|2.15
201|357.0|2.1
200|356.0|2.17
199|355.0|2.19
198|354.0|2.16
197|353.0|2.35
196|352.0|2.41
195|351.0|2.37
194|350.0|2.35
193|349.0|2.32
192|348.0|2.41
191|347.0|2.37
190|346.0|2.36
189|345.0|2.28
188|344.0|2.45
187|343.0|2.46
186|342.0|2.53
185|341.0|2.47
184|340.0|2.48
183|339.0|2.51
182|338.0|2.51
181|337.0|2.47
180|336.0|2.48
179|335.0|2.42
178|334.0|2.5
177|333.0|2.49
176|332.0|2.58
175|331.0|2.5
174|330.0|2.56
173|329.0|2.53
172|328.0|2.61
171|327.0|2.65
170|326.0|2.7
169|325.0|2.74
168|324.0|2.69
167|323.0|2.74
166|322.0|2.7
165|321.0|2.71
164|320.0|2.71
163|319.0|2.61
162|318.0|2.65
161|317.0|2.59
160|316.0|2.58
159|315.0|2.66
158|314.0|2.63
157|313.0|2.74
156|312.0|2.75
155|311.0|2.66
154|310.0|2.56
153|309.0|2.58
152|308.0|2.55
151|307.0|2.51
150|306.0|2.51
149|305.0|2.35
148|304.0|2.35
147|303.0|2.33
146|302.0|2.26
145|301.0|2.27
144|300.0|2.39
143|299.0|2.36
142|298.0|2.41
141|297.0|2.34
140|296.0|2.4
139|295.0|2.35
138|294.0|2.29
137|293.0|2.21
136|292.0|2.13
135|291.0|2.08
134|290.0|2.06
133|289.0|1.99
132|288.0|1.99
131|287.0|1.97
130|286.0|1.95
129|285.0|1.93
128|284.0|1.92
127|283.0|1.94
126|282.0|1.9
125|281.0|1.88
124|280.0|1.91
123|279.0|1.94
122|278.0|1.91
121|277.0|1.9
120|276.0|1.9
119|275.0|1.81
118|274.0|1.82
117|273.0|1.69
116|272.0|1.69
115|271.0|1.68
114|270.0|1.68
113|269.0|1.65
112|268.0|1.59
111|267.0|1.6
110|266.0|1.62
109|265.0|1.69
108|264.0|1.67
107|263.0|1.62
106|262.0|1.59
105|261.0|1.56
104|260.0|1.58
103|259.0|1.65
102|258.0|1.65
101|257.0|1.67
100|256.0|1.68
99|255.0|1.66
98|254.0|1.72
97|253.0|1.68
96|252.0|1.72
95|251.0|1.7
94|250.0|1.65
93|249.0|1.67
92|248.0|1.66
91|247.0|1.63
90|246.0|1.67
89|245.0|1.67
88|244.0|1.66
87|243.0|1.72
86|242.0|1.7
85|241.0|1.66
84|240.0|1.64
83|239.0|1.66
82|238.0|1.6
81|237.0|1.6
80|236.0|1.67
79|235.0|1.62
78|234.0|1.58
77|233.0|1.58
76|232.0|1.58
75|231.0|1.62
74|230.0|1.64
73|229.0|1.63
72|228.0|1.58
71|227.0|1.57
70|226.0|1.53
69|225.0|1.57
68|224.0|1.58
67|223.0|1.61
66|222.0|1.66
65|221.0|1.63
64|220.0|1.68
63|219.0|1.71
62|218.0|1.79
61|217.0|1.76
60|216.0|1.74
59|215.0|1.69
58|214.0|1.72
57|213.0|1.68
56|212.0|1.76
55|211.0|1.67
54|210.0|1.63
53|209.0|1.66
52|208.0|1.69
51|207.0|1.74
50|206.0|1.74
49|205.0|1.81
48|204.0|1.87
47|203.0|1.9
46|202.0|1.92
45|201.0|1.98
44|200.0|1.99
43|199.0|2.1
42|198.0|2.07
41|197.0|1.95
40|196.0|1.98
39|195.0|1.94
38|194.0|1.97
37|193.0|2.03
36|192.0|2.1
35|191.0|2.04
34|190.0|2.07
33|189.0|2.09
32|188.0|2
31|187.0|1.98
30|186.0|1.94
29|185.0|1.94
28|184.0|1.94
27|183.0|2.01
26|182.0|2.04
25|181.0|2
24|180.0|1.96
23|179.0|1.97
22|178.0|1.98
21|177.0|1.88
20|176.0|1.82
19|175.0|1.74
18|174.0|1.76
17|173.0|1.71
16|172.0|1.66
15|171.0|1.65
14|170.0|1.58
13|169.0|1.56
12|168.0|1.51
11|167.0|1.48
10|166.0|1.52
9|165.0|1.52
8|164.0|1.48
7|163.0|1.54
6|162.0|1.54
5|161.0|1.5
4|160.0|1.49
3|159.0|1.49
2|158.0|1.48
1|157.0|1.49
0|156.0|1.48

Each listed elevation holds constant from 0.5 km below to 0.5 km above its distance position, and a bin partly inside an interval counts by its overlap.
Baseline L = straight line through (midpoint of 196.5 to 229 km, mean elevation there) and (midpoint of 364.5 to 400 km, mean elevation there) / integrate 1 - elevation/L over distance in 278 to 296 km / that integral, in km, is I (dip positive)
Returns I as -0.7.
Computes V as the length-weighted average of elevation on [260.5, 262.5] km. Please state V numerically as 1.58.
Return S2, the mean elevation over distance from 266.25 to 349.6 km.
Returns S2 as 2.3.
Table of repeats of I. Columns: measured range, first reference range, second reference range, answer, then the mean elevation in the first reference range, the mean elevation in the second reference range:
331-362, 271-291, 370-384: -3.7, 1.9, 2.19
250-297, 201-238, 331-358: 3.7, 1.68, 2.39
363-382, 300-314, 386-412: 2.2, 2.5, 2.54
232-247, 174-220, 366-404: 2.5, 1.89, 2.27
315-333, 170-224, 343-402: -4.3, 1.85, 2.23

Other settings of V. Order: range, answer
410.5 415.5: 2.66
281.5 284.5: 1.92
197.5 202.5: 2.01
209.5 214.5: 1.69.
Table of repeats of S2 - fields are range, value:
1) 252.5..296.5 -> 1.84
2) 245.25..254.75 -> 1.68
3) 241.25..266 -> 1.66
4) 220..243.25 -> 1.62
